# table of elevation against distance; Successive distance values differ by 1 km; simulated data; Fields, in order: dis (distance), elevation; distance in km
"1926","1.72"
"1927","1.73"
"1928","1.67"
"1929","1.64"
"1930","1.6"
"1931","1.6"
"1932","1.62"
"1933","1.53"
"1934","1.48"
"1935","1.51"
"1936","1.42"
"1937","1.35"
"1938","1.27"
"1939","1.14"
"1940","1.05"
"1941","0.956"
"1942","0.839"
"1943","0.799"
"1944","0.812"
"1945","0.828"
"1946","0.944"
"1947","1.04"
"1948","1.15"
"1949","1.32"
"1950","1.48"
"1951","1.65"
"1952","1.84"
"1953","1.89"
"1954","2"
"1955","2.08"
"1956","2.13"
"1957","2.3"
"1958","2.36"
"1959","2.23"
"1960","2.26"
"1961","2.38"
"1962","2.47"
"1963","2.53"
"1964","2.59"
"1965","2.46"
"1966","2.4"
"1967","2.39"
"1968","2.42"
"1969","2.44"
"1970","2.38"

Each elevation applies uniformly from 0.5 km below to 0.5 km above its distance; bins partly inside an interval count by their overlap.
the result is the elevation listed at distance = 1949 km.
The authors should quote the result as 1.32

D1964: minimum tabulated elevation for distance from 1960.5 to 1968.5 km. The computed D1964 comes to 2.38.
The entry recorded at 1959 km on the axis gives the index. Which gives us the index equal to 2.23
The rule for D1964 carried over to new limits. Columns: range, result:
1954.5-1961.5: 2.08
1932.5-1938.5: 1.27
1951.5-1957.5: 1.84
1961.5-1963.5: 2.47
